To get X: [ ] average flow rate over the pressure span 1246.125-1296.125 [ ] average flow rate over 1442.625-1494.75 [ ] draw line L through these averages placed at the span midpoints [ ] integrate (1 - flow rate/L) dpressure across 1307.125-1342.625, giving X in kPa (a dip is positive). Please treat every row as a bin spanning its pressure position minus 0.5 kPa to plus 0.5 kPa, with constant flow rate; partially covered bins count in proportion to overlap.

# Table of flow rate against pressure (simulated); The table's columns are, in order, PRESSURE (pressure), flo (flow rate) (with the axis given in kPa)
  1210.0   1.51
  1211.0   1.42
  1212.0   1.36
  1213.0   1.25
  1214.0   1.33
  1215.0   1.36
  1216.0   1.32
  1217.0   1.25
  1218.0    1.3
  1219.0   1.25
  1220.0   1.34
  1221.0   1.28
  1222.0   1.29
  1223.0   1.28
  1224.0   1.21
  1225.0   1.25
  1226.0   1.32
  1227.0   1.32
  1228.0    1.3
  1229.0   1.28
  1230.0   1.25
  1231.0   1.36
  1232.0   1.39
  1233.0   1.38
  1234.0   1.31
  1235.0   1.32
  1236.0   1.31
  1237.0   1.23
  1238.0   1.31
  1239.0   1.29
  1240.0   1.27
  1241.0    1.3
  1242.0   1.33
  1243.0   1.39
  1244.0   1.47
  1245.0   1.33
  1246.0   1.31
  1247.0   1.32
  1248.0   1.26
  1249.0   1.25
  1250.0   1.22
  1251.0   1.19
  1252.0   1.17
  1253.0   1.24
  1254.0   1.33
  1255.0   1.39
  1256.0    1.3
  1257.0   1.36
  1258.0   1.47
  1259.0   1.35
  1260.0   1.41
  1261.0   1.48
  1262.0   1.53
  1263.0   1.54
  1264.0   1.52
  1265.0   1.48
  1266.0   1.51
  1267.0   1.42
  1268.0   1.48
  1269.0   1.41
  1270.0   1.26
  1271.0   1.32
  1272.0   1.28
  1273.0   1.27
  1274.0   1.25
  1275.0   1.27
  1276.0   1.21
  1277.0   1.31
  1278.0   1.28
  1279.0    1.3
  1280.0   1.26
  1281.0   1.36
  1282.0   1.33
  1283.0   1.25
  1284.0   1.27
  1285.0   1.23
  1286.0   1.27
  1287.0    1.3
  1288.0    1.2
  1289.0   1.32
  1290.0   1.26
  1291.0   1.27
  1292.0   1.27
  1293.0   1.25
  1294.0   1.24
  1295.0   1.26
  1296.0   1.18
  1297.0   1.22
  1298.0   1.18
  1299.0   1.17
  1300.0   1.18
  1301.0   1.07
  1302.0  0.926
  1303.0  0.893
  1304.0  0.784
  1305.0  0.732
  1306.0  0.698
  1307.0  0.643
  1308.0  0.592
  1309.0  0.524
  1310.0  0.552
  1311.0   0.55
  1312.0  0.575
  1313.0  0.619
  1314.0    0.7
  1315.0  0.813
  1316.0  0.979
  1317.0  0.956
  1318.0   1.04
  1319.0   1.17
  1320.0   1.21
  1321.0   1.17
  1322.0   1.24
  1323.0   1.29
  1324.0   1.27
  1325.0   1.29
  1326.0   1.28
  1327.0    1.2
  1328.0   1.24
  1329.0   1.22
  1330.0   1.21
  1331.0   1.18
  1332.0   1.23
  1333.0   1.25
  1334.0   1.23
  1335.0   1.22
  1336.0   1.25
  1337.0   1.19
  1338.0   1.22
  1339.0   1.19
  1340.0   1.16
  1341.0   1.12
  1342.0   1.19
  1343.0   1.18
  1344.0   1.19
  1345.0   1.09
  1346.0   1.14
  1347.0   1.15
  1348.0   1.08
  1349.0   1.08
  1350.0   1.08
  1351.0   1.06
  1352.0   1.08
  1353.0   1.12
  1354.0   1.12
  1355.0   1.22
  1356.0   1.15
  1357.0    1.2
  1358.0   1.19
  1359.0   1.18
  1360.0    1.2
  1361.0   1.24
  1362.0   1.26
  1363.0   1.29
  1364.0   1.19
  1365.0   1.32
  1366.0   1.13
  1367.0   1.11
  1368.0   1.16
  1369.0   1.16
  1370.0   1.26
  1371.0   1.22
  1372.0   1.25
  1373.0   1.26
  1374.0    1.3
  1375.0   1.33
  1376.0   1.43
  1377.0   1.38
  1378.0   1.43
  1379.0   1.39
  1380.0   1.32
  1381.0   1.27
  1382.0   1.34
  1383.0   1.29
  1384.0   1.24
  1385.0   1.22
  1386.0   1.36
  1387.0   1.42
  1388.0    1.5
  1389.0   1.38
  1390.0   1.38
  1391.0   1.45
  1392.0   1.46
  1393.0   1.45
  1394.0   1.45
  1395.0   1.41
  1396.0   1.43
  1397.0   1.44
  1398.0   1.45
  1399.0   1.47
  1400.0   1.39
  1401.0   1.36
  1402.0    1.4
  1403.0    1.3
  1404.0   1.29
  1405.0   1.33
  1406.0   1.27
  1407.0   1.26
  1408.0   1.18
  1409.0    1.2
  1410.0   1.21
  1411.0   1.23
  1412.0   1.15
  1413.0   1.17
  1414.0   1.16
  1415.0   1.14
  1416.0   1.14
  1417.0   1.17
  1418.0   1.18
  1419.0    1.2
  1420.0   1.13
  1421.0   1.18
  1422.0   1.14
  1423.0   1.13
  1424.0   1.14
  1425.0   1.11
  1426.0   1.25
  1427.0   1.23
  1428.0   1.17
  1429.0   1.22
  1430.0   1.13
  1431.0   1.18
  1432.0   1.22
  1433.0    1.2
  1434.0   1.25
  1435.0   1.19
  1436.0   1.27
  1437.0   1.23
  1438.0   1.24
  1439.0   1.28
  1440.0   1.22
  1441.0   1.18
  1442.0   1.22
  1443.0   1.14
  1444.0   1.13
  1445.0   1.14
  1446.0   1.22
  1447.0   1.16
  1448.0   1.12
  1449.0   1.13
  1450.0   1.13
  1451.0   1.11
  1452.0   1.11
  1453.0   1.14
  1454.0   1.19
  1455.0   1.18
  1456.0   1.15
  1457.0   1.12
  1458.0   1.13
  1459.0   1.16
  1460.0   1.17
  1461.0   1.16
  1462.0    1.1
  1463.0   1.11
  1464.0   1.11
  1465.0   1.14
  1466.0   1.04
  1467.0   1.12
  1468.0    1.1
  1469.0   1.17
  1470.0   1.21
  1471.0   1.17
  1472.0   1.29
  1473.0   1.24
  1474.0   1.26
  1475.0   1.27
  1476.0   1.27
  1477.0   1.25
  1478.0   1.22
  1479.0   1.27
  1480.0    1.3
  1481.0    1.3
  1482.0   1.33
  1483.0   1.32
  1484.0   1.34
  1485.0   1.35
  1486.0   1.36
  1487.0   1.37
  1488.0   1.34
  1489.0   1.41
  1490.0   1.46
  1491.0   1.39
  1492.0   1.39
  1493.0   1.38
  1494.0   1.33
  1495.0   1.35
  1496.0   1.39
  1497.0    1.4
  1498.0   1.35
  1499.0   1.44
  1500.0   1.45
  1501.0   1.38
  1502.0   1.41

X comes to 6.5 kPa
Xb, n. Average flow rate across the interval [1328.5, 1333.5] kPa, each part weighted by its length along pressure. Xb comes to 1.22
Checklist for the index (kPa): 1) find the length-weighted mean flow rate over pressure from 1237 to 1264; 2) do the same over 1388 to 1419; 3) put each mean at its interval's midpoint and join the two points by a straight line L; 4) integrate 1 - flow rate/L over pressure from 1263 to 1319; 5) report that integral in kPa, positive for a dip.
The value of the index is 8.9 kPa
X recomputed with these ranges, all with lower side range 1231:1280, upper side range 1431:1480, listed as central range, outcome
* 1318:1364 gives 3.0 kPa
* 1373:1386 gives -0.9 kPa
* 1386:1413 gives -2.8 kPa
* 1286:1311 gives 5.4 kPa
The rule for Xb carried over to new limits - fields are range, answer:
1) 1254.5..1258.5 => 1.38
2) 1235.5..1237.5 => 1.27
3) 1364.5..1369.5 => 1.18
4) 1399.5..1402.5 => 1.38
